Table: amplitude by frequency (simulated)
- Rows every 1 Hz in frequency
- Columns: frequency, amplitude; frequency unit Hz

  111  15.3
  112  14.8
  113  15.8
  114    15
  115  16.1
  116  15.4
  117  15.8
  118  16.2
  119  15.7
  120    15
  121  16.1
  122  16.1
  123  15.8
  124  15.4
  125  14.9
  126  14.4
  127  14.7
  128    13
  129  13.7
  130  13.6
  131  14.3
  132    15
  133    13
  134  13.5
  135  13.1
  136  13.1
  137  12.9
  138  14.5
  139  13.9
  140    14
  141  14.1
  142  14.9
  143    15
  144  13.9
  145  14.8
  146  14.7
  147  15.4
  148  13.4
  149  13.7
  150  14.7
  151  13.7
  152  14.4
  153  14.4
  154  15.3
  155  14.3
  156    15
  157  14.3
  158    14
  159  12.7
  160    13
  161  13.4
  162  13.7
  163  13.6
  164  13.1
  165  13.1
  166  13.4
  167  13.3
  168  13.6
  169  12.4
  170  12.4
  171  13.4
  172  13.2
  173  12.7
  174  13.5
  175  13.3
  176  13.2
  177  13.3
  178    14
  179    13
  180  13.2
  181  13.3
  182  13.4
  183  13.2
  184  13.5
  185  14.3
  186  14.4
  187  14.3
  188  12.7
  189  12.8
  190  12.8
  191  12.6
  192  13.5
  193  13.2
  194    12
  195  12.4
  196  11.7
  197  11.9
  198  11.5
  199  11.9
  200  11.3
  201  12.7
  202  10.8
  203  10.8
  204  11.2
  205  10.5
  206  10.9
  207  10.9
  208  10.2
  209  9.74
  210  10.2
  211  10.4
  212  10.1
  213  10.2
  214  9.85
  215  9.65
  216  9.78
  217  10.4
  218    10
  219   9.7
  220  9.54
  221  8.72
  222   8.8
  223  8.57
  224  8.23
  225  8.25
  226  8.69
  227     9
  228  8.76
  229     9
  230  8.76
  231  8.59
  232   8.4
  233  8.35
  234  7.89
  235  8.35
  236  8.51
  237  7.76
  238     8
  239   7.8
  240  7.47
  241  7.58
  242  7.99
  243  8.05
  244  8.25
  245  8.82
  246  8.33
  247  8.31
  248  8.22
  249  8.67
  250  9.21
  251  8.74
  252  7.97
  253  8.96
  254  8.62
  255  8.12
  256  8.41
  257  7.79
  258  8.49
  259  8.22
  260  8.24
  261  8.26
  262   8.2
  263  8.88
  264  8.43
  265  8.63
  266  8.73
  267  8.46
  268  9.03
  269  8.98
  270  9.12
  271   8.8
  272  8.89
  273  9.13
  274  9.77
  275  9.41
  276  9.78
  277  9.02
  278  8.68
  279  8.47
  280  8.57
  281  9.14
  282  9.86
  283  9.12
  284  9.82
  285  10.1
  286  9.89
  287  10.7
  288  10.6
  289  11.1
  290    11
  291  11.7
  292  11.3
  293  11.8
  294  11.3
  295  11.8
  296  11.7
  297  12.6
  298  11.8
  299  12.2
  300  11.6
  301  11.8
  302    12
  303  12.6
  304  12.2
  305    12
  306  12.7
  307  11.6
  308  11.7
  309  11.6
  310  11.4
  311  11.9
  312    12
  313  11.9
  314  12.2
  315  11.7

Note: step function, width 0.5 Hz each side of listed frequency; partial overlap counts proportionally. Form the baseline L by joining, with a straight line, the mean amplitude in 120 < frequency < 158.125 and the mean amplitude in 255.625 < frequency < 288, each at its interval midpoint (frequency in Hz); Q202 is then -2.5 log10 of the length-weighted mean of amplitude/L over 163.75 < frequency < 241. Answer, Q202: 0.08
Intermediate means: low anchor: 14.4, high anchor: 9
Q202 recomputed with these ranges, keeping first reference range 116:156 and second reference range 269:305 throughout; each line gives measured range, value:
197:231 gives 0.24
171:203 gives 0.02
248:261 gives 0.32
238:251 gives 0.37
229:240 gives 0.40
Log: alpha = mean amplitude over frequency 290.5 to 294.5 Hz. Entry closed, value 11.5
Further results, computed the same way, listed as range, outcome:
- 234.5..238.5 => 8.15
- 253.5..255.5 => 8.37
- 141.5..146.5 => 14.7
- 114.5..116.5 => 15.8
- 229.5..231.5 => 8.68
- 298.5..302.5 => 11.9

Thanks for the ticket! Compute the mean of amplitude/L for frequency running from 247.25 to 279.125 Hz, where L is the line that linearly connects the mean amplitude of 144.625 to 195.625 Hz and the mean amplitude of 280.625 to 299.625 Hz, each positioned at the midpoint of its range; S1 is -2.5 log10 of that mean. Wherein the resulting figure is 0.30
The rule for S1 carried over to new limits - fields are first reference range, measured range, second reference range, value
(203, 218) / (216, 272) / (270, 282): 0.13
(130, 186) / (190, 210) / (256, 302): 0.07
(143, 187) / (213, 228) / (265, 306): 0.30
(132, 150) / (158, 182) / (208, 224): -0.08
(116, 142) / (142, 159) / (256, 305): -0.04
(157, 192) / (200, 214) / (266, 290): 0.14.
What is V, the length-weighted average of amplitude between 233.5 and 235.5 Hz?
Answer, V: 8.12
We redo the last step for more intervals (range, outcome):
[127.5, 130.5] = 13.4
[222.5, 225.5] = 8.35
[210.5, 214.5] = 10.1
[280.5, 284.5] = 9.48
